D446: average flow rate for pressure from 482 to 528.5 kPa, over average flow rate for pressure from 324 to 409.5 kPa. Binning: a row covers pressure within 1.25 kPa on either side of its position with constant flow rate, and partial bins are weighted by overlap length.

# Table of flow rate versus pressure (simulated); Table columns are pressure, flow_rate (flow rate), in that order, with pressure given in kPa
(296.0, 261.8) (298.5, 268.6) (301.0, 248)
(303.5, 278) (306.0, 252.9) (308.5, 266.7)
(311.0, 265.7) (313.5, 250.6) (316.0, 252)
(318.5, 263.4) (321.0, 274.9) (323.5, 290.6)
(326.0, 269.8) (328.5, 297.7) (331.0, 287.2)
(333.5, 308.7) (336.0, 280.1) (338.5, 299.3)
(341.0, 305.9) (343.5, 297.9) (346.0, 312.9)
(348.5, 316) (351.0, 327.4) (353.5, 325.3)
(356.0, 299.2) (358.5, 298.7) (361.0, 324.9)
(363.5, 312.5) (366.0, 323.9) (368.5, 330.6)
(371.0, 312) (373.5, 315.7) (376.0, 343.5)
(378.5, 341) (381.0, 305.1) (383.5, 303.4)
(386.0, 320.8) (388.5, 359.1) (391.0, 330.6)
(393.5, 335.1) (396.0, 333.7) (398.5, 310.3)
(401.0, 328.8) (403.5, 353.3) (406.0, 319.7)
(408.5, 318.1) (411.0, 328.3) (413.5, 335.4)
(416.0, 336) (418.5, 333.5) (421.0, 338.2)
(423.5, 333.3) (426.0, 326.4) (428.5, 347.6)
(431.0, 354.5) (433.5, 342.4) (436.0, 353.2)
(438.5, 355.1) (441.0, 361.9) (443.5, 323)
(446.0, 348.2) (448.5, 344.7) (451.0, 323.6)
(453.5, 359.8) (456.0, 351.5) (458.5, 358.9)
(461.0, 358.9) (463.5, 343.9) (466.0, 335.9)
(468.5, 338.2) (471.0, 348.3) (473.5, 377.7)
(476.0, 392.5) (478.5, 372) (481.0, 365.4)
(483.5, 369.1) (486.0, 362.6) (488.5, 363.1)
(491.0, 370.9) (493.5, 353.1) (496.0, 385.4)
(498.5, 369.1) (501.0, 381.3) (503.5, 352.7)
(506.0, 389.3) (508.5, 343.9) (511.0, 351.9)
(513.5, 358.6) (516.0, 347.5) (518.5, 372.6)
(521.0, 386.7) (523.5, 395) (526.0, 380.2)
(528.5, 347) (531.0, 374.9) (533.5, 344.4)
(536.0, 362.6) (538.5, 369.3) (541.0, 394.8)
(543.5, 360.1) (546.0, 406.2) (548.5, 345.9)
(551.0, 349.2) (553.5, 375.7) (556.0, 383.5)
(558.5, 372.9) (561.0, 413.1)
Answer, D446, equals 1.16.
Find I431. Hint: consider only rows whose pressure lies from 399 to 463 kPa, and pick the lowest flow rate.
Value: 318.1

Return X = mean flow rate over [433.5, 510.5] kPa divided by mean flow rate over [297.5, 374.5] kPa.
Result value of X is 1.23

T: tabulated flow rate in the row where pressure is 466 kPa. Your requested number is 335.9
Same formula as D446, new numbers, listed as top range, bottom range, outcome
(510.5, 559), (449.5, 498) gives 1.03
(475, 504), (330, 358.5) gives 1.21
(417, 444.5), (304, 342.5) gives 1.23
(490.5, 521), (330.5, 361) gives 1.19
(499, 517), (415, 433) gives 1.07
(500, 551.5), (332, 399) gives 1.16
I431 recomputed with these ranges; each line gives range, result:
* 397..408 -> 310.3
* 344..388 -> 298.7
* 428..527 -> 323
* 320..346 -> 269.8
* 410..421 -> 328.3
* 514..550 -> 344.4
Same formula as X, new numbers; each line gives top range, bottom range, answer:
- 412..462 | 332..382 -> 1.10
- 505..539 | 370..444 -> 1.10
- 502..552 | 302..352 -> 1.29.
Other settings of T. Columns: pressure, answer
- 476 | 392.5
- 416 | 336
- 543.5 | 360.1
